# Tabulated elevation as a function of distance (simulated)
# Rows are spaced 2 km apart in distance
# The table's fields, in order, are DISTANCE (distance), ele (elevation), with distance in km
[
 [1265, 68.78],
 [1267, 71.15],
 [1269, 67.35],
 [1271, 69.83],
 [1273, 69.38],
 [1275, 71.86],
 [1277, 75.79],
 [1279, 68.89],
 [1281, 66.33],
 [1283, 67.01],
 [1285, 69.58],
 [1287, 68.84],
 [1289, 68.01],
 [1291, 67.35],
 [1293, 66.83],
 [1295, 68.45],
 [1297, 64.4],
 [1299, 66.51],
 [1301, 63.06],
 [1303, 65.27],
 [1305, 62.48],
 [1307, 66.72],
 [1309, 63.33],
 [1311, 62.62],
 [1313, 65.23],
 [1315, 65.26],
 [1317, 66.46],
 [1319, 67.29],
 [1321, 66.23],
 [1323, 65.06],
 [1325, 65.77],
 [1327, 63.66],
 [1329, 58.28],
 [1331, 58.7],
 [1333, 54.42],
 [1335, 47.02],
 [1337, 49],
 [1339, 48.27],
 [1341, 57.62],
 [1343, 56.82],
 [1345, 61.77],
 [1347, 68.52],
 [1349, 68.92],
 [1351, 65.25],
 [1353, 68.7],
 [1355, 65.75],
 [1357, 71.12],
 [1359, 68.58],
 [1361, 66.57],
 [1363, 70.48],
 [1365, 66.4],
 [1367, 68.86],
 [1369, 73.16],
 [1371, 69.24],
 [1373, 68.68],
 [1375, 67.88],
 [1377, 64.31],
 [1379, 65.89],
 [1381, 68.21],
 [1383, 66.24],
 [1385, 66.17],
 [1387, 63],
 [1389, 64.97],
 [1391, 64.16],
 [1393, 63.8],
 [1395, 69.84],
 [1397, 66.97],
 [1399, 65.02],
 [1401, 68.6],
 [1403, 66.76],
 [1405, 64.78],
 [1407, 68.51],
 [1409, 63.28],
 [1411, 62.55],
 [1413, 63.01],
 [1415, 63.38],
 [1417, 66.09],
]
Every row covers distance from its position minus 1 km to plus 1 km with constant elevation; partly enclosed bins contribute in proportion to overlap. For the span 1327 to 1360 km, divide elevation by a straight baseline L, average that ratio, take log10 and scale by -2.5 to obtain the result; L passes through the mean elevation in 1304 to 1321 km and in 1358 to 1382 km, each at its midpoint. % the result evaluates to 0.10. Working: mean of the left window 65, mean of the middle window 60.6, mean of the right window 68.2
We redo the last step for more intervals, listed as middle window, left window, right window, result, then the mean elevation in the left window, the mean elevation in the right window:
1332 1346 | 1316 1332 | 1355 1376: 0.223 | 63.9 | 68.9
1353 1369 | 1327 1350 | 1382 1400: -0.128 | 57.5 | 65.6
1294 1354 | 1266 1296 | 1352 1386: 0.103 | 69.1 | 68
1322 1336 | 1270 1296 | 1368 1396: 0.155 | 69.1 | 66.8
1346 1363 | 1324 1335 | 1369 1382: -0.071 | 59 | 67.8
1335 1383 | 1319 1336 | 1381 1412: -0.034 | 60.3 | 65.7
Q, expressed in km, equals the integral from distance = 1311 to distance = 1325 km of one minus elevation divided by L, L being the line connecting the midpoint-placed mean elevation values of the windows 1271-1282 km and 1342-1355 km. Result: 0.3 km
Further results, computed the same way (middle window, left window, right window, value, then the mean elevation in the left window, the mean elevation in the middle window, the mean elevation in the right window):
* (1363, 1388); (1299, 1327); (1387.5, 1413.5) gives -0.79 km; 65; 67.5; 65.6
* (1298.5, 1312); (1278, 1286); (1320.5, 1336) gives -0.08 km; 68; 64.2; 59.7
